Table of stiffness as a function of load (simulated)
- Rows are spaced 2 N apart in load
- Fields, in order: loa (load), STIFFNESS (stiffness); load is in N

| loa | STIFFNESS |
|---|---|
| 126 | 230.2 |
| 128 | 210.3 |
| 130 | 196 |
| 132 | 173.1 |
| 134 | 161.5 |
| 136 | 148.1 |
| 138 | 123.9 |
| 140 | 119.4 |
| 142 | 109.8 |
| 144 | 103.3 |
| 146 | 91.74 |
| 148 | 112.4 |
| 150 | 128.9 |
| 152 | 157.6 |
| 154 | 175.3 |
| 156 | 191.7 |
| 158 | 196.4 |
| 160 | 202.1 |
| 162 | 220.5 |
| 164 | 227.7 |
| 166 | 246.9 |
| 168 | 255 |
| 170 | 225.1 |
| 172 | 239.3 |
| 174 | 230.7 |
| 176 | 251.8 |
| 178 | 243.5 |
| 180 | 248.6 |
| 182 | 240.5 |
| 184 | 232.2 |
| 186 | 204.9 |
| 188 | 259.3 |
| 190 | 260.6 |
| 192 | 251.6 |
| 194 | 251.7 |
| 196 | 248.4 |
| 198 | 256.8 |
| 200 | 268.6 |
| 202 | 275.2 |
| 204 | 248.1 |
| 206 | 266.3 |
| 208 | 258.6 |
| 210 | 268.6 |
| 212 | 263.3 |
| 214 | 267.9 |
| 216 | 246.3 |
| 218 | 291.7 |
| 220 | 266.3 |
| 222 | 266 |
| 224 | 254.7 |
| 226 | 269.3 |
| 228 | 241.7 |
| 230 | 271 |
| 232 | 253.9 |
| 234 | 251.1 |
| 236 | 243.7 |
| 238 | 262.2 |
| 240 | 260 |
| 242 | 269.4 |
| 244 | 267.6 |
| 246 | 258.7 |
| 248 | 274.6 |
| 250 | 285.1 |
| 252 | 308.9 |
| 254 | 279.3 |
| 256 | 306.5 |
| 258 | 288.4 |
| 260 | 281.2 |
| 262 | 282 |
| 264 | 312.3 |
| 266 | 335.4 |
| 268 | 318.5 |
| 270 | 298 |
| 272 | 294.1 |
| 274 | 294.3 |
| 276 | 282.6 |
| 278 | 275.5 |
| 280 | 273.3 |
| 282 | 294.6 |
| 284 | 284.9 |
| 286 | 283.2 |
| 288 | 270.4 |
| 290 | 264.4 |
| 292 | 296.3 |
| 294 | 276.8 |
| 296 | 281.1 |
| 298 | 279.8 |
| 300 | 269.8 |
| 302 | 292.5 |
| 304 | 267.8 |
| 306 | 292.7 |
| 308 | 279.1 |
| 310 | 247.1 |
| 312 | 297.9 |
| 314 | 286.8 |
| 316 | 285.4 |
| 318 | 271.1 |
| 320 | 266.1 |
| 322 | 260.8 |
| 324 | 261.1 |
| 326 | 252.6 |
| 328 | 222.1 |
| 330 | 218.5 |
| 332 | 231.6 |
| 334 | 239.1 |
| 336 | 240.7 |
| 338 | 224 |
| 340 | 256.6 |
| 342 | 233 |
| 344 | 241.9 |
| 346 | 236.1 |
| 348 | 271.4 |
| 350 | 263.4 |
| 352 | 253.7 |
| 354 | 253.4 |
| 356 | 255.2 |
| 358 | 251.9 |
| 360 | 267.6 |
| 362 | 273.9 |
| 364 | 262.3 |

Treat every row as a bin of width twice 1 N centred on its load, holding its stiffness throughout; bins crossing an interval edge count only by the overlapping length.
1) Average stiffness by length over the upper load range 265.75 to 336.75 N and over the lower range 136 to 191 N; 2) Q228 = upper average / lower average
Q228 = 1.4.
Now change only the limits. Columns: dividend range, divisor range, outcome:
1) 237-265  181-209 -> 1.12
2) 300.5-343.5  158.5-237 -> 1.03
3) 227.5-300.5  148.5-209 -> 1.21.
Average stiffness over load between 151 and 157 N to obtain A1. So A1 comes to 175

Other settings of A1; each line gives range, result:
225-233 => 259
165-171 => 242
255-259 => 297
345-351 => 257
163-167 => 237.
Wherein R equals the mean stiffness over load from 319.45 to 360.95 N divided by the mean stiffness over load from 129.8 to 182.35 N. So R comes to 1.34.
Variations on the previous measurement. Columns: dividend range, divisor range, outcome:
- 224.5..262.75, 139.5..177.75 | 1.46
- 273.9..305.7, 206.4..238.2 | 1.07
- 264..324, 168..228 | 1.12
